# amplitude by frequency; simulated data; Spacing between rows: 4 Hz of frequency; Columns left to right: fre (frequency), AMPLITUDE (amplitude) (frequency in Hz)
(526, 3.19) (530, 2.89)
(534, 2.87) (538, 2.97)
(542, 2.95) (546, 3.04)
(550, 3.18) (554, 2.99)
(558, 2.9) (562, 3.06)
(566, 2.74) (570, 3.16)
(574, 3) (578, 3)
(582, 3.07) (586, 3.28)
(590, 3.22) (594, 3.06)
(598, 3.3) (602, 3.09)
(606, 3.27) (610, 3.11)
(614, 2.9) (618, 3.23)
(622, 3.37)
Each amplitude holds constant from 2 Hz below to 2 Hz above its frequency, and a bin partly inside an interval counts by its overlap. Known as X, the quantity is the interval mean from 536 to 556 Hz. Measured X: 3.03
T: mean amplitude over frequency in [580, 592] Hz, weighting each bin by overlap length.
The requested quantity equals 3.19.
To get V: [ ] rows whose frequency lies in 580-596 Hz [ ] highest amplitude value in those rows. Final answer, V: 3.28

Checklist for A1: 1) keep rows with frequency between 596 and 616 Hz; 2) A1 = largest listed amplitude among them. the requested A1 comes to 3.3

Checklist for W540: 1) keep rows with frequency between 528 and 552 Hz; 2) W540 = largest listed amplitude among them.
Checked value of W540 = 3.18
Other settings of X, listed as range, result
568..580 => 3.05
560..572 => 2.99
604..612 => 3.19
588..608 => 3.19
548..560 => 3.02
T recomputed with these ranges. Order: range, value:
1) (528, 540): 2.91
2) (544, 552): 3.11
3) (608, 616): 3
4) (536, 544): 2.96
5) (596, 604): 3.19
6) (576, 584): 3.04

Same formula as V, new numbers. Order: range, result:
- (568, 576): 3.16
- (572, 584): 3.07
